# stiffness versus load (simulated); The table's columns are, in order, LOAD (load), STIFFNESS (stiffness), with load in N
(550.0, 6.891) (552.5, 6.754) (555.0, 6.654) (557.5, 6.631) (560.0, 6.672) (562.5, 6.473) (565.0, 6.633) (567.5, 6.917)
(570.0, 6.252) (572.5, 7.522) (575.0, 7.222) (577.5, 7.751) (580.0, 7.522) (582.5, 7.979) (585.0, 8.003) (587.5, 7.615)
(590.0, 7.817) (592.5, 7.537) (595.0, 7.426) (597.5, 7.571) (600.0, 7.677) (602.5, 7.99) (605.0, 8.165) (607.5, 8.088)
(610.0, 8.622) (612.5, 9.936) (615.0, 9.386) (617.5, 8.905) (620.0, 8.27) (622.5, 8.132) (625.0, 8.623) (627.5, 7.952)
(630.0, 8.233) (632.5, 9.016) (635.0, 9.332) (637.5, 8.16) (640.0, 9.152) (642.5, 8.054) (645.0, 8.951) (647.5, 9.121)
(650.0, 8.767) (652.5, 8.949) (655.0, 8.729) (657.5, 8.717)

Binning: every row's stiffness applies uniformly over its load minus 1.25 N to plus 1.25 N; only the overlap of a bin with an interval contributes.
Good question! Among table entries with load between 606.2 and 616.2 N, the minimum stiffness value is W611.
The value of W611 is 8.088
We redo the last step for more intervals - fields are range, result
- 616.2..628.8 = 7.952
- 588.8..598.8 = 7.426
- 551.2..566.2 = 6.473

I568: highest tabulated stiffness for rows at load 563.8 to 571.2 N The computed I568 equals 6.917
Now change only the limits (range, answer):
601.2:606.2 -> 8.165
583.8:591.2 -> 8.003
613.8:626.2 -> 9.386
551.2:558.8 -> 6.754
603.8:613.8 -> 9.936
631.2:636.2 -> 9.332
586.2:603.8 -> 7.99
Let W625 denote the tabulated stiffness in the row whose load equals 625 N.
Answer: 8.623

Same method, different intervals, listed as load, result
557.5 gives 6.631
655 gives 8.729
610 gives 8.622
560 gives 6.672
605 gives 8.165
